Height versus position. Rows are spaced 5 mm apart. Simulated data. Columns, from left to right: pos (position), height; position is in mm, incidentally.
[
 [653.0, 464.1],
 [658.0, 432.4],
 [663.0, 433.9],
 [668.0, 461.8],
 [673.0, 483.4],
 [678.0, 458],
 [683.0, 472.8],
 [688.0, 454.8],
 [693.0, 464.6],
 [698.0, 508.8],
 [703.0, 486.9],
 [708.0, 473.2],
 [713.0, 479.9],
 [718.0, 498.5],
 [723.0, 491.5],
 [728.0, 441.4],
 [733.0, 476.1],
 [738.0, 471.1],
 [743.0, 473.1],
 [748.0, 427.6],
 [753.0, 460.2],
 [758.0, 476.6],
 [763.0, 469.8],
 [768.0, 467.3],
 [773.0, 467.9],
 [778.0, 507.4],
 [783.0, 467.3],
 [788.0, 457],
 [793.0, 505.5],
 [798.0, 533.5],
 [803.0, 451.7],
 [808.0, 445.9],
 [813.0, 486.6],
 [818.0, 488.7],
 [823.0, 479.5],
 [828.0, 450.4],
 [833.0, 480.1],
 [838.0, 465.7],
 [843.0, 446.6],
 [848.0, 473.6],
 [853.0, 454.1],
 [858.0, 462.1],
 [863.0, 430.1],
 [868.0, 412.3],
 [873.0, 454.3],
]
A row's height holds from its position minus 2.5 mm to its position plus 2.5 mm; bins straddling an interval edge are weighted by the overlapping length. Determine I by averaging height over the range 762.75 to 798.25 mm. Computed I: 482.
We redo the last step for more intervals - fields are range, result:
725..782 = 467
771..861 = 473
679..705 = 476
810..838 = 475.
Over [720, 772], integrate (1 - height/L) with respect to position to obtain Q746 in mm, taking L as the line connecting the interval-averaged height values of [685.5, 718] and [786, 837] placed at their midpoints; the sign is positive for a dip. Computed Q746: 1.4 mm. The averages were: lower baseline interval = 480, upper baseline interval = 478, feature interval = 466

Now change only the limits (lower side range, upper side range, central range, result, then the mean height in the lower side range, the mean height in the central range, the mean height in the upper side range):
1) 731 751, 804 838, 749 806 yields -1.38 mm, 462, 477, 471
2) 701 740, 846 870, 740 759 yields 0.50 mm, 477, 458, 447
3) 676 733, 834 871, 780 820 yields -1.77 mm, 476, 480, 451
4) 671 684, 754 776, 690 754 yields -0.38 mm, 471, 473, 471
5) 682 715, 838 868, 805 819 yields -0.41 mm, 477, 471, 451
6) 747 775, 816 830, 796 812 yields -0.21 mm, 463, 476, 473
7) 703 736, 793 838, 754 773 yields 0.31 mm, 477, 470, 478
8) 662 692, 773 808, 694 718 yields -1.00 mm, 462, 487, 483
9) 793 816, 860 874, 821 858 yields -0.85 mm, 482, 464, 431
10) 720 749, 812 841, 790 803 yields -0.90 mm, 466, 504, 474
